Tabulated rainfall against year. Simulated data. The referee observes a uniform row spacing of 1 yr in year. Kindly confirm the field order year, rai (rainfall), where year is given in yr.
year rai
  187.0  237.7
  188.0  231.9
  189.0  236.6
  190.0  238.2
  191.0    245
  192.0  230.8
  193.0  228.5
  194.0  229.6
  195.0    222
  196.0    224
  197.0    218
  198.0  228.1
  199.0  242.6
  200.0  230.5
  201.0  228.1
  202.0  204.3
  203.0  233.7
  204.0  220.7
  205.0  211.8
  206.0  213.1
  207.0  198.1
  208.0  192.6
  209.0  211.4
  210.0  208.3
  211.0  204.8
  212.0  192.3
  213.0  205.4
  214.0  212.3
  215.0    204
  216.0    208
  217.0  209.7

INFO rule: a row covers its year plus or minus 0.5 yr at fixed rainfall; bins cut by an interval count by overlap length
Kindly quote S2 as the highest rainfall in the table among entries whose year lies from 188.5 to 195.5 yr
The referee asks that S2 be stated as 245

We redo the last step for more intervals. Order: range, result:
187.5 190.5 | 238.2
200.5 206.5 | 233.7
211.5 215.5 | 212.3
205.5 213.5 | 213.1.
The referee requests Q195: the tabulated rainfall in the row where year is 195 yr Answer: 222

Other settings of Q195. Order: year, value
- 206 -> 213.1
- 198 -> 228.1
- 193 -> 228.5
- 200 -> 230.5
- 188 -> 231.9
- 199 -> 242.6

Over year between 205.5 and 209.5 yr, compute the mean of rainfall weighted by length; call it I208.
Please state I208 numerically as 204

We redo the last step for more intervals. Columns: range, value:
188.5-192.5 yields 238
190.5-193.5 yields 235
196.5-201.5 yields 229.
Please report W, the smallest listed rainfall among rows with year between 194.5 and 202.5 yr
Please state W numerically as 204.3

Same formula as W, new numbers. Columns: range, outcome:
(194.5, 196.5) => 222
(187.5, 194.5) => 228.5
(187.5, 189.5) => 231.9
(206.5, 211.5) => 192.6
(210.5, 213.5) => 192.3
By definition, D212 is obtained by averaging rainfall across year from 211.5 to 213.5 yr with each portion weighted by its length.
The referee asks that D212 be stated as 199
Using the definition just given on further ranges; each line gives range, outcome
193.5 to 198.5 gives 224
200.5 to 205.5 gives 220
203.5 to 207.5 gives 211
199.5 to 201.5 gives 229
